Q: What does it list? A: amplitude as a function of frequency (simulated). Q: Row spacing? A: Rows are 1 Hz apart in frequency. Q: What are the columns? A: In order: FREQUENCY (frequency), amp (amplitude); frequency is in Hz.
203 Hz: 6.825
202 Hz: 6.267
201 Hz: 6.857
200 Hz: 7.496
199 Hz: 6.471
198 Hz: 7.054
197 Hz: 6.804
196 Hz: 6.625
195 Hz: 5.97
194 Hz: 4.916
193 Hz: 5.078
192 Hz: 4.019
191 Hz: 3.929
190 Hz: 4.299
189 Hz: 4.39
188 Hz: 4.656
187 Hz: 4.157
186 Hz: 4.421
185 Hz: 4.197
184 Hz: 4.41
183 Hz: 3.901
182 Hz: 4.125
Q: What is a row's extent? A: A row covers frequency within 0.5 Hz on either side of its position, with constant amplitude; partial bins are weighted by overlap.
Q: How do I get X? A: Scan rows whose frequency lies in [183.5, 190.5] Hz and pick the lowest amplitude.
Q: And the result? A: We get 4.157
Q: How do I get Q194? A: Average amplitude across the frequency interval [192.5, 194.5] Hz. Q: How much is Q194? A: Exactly 5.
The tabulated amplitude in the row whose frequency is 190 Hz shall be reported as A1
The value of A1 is 4.299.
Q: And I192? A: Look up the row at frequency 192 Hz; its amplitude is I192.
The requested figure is 4.019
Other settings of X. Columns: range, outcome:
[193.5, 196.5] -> 4.916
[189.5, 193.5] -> 3.929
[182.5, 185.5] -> 3.901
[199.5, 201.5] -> 6.857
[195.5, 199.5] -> 6.471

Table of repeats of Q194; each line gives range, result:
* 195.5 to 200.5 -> 6.89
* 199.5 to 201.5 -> 7.18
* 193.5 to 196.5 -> 5.84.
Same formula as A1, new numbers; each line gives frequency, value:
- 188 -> 4.656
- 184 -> 4.41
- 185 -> 4.197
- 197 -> 6.804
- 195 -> 5.97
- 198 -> 7.054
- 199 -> 6.471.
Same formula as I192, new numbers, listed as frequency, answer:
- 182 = 4.125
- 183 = 3.901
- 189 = 4.39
